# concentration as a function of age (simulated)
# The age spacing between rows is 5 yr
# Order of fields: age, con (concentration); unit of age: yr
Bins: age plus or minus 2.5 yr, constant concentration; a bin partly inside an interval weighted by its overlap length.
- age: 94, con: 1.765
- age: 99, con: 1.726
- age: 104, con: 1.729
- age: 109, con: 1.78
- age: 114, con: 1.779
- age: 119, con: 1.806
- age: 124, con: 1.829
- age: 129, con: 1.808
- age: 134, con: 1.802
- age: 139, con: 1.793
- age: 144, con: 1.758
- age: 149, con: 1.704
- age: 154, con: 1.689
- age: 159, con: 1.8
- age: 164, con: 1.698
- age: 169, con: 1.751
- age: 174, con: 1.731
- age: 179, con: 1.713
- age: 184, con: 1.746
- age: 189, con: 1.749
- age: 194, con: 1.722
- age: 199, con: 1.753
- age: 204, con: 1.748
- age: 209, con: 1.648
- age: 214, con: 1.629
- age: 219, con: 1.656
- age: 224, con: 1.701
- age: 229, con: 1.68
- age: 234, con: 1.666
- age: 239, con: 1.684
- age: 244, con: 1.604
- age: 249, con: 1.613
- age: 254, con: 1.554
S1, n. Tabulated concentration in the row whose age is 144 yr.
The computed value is 1.758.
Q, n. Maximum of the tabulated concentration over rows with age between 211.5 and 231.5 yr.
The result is 1.701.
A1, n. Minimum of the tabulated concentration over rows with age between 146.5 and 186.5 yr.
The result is 1.689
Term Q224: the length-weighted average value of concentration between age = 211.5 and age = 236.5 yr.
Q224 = 1.67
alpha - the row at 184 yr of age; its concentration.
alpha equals 1.746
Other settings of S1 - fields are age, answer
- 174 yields 1.731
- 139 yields 1.793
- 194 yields 1.722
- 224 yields 1.701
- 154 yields 1.689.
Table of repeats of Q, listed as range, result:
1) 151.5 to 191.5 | 1.8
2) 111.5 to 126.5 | 1.829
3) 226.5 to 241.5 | 1.684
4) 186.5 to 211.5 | 1.753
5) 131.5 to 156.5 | 1.802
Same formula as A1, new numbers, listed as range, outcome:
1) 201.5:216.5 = 1.629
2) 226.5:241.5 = 1.666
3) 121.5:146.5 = 1.758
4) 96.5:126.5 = 1.726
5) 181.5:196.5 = 1.722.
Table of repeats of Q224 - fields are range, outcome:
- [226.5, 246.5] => 1.66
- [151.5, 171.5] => 1.73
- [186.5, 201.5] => 1.74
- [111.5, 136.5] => 1.8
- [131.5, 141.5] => 1.8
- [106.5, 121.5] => 1.79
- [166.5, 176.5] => 1.74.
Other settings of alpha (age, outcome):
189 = 1.749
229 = 1.68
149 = 1.704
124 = 1.829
